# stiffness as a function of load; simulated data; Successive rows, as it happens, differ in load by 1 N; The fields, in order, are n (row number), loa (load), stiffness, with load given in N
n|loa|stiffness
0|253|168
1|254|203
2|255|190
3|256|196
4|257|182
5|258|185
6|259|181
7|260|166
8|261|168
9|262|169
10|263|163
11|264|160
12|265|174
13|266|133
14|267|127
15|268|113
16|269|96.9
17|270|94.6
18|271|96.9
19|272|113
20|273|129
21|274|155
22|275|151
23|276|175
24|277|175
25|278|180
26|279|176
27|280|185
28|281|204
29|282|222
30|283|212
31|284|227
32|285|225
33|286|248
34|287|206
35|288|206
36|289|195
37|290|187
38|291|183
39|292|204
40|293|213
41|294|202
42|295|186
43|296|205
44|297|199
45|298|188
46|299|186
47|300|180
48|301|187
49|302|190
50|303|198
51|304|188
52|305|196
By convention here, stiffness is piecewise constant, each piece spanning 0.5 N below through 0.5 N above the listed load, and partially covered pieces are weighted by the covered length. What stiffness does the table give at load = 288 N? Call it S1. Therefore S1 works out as 206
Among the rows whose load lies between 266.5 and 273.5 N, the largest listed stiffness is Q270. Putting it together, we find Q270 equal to 129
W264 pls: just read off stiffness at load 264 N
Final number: 160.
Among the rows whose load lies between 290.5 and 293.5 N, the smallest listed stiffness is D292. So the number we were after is 183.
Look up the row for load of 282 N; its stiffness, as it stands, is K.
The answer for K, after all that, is 222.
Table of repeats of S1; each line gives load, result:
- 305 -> 196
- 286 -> 248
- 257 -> 182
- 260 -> 166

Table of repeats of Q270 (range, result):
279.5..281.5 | 204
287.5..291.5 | 206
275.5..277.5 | 175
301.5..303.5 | 198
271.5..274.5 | 155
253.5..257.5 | 203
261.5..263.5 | 169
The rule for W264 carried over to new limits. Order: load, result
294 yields 202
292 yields 204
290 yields 187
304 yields 188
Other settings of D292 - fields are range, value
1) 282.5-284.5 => 212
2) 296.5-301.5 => 180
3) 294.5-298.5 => 186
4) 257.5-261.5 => 166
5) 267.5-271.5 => 94.6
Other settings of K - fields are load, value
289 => 195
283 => 212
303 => 198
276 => 175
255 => 190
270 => 94.6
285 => 225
